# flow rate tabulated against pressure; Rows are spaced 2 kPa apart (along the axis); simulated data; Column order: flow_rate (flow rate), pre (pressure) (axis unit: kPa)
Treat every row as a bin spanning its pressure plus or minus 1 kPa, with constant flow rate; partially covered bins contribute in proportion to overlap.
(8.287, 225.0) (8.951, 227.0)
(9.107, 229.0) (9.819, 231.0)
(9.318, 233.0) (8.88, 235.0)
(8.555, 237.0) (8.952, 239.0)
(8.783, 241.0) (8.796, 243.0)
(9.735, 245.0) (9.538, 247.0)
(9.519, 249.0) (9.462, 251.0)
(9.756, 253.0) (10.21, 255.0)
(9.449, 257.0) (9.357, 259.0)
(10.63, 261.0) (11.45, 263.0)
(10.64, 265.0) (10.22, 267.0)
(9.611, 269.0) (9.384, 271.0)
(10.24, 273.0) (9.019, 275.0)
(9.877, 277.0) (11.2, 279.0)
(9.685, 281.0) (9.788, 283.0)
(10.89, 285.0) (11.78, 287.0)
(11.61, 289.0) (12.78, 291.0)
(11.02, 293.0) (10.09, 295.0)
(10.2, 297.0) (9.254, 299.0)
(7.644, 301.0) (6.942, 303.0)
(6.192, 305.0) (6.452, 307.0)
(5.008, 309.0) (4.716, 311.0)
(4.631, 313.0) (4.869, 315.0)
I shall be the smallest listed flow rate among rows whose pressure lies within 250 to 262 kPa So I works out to 9.357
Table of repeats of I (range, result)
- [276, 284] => 9.685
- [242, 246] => 8.796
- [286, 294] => 11.02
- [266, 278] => 9.019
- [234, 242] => 8.555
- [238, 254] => 8.783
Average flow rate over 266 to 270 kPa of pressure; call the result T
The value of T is 9.92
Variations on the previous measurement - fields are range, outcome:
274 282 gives 9.95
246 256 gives 9.7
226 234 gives 9.3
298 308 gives 7.3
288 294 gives 11.8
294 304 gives 8.83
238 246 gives 9.07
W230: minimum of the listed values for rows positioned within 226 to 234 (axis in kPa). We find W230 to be 8.951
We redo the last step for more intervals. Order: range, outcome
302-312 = 4.716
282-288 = 9.788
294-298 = 10.09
